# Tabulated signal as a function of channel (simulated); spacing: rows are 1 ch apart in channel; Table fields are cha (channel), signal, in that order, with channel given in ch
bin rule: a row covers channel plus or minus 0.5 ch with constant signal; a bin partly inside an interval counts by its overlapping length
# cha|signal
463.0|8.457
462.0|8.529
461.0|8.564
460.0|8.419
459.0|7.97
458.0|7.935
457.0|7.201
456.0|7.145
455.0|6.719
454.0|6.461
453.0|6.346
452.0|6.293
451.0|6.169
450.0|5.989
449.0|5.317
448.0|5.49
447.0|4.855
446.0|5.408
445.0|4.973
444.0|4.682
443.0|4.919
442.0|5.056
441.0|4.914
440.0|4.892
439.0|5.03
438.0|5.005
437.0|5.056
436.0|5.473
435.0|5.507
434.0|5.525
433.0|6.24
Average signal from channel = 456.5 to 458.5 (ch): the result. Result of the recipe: 7.57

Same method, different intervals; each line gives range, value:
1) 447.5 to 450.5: 5.6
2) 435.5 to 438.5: 5.18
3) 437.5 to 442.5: 4.98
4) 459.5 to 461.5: 8.49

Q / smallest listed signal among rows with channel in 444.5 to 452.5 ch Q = 4.855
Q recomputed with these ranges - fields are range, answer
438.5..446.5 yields 4.682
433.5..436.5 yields 5.473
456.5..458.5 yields 7.201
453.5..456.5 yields 6.461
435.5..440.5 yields 4.892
